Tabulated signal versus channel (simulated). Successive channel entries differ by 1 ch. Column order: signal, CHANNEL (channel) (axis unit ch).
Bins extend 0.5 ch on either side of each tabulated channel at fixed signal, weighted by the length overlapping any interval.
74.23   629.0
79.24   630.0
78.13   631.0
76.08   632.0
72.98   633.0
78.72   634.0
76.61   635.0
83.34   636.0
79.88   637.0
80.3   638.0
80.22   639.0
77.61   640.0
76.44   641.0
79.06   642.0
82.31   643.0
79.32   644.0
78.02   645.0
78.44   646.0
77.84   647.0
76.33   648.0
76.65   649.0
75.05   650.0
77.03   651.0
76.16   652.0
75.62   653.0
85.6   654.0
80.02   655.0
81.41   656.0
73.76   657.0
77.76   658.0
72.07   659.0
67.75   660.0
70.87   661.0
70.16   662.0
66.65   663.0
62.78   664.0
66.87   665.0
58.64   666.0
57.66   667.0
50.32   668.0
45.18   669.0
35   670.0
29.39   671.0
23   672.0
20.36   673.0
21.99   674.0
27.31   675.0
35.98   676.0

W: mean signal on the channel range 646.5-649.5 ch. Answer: 76.9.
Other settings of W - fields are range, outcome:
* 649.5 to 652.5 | 76.1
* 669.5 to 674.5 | 25.9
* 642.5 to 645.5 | 79.9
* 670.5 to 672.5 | 26.2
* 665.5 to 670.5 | 49.4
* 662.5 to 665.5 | 65.4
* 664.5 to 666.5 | 62.8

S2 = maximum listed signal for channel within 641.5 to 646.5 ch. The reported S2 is 82.31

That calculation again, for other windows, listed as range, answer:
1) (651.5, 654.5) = 85.6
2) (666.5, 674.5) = 57.66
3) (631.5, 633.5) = 76.08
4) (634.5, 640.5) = 83.34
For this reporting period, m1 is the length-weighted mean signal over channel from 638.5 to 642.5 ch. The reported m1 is 78.3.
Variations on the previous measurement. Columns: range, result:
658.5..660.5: 69.9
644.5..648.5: 77.7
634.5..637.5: 79.9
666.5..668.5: 54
